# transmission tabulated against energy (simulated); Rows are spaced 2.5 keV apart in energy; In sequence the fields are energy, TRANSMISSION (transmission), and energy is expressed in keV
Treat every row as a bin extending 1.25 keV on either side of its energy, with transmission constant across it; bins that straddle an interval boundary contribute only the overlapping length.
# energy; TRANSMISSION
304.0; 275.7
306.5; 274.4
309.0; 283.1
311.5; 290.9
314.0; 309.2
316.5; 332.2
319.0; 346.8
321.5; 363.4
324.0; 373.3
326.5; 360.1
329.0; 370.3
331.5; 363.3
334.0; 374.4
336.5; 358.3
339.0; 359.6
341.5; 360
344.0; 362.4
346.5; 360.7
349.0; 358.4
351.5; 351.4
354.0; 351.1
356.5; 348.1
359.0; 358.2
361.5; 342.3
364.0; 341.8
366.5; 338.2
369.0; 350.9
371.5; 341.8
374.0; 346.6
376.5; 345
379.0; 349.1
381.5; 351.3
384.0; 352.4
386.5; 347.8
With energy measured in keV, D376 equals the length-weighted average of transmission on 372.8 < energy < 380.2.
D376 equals 347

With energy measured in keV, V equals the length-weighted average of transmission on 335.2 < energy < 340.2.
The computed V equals 359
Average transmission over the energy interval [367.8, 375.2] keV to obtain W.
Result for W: 346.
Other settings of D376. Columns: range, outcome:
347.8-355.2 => 354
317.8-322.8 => 355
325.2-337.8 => 365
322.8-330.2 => 368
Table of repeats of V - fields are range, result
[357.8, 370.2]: 346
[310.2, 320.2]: 319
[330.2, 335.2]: 369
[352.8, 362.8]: 350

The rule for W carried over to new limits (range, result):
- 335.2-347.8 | 360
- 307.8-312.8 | 287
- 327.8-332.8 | 367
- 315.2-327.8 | 355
